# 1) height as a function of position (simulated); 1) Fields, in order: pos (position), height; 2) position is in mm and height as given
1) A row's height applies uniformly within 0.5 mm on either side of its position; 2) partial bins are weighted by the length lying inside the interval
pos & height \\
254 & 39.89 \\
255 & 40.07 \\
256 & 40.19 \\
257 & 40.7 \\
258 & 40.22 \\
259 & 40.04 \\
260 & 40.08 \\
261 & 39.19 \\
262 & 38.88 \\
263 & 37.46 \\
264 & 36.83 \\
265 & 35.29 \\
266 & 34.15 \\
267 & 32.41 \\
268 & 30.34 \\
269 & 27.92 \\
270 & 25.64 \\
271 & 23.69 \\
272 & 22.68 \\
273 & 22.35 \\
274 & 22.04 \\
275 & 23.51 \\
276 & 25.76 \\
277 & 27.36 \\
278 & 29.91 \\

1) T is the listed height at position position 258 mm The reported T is 40.22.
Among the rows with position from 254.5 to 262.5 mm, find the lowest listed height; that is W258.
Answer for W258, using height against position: 38.88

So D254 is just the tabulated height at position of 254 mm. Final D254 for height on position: 39.89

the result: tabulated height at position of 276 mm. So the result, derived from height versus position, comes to 25.76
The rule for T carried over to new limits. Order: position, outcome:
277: 27.36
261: 39.19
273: 22.35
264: 36.83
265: 35.29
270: 25.64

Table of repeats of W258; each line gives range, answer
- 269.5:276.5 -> 22.04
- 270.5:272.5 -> 22.68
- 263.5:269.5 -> 27.92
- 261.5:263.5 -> 37.46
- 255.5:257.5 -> 40.19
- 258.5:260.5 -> 40.04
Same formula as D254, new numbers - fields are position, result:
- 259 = 40.04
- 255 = 40.07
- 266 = 34.15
